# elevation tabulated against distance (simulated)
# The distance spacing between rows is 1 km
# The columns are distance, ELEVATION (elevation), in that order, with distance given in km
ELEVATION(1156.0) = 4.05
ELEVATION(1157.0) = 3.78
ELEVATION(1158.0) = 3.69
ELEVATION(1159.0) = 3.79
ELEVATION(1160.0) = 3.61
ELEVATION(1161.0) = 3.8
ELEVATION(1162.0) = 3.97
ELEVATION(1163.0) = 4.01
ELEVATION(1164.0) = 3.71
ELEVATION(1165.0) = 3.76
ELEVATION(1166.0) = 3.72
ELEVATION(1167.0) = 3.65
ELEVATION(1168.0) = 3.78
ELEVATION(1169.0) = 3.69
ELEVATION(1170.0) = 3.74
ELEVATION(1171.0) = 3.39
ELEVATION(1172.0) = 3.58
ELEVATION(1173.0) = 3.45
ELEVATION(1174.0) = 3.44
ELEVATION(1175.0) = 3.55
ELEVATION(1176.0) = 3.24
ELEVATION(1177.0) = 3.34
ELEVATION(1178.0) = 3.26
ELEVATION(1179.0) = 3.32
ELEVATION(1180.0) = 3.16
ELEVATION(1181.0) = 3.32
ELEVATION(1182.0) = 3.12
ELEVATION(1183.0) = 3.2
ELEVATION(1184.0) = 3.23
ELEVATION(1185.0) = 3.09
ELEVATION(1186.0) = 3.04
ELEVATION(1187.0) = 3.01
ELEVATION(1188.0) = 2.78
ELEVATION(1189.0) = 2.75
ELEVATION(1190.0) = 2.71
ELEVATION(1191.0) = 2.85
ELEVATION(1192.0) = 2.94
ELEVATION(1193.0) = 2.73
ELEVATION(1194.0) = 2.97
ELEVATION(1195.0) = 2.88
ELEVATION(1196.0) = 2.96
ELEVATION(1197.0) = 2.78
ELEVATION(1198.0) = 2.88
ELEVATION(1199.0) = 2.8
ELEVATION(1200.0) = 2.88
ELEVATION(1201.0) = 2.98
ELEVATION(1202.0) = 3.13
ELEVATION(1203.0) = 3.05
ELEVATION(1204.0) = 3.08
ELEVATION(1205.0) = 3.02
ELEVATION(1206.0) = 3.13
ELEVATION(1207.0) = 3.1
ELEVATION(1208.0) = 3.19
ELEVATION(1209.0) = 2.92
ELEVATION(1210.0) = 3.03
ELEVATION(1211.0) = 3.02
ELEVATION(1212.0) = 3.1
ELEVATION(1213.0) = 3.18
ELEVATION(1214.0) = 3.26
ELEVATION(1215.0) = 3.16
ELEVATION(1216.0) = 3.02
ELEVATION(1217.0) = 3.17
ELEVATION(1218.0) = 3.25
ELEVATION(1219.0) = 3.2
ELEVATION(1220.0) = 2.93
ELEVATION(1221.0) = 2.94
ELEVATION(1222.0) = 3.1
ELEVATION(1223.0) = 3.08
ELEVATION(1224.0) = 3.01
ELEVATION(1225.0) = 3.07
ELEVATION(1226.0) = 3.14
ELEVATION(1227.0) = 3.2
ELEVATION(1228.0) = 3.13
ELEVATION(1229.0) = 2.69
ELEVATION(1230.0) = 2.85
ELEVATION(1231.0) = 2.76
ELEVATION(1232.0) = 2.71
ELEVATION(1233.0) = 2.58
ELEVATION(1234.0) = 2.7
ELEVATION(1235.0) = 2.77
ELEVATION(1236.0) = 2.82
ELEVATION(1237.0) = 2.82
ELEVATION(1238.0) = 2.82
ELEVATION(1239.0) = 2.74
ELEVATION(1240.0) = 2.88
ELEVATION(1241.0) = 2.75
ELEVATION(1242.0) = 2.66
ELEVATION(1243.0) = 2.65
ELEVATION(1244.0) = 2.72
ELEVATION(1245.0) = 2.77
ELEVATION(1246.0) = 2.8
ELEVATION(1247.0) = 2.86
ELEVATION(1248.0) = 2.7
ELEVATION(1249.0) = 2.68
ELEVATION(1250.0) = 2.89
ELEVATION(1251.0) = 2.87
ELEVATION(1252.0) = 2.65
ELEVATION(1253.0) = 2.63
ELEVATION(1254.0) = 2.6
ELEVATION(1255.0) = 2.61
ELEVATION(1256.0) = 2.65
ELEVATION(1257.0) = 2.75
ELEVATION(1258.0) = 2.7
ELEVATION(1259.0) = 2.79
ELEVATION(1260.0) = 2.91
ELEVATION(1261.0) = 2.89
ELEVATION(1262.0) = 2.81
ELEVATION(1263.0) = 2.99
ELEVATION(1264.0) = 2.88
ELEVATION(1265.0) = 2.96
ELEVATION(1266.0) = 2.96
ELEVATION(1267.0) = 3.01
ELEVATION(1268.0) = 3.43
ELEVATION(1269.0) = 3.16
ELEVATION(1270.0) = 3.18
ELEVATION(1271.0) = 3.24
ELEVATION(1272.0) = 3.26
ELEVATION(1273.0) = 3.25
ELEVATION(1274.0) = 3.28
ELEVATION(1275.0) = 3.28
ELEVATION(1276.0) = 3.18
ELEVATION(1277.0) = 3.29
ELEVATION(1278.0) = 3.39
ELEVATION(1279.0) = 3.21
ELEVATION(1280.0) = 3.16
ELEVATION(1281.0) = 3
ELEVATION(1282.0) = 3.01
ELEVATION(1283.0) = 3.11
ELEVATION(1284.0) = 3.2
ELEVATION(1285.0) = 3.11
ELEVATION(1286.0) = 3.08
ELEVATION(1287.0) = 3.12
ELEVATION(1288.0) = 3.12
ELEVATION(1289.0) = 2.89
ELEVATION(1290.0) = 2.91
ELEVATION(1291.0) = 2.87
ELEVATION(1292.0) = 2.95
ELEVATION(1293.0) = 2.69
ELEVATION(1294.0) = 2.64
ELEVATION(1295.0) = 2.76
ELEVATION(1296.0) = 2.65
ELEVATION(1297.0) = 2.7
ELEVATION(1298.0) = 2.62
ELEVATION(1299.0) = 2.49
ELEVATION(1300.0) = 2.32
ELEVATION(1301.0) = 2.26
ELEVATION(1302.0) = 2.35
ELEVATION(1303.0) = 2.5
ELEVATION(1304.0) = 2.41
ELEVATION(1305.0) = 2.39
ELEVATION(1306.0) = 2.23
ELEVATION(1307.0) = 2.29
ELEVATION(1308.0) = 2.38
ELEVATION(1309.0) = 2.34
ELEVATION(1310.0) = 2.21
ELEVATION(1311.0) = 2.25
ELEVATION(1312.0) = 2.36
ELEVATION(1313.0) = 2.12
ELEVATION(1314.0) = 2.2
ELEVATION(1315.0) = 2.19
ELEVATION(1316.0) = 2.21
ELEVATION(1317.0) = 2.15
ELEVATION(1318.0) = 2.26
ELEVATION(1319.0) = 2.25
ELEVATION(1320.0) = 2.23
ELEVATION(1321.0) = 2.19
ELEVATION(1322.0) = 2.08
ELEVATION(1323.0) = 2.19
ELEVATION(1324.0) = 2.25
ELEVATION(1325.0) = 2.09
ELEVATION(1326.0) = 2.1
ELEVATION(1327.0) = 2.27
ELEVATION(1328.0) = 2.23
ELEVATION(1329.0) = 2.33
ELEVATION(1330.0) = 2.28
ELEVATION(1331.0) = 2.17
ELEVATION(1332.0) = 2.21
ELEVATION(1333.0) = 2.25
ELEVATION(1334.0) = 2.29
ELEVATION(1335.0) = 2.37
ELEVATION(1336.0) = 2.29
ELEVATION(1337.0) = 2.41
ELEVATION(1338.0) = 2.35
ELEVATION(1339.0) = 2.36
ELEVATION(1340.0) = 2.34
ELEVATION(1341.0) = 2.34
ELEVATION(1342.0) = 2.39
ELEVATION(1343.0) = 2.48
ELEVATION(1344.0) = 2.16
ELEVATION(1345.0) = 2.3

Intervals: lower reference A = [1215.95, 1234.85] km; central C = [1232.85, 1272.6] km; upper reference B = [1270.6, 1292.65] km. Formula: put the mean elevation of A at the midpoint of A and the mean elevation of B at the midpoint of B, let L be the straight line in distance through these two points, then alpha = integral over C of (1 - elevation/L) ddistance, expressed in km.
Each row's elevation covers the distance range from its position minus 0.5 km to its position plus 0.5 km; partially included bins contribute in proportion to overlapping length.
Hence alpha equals 2.7 km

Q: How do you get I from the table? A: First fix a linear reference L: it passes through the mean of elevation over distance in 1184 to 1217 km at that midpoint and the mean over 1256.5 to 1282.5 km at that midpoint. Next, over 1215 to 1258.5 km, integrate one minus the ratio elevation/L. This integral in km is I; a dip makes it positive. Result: 2.66 km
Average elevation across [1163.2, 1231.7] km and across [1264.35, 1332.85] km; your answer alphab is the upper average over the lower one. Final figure 0.8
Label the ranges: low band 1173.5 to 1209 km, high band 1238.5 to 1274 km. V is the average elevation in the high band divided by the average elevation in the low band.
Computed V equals 0.94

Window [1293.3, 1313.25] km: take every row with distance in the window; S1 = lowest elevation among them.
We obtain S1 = 2.12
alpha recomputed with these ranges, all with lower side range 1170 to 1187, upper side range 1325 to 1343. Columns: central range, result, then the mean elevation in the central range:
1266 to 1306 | -4.87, 2.93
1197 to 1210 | 0.55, 3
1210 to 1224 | -0.24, 3.1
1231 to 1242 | 0.64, 2.75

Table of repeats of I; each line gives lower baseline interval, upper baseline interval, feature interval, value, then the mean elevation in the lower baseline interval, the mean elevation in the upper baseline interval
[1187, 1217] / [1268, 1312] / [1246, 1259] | 0.78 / 2.98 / 2.83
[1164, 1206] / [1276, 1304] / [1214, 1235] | 0.53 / 3.18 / 2.86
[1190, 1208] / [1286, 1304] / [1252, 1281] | -2.48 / 2.95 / 2.7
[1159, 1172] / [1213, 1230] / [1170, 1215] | 4.23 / 3.73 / 3.08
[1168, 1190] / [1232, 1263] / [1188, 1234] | 0.68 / 3.27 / 2.75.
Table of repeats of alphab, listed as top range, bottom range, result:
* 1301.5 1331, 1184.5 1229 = 0.75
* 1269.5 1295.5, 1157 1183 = 0.87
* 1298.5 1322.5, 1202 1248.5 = 0.77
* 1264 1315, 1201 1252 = 0.96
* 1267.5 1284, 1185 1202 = 1.11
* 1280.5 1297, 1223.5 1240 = 1.03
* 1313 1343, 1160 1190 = 0.66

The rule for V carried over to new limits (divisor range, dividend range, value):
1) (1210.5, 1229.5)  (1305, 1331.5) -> 0.72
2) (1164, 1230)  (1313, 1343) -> 0.72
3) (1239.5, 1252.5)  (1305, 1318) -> 0.82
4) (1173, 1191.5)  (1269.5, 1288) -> 1.01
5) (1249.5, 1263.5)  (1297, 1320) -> 0.84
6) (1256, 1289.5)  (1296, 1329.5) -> 0.75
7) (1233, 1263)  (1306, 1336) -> 0.81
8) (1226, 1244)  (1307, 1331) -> 0.79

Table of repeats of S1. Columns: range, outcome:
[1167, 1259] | 2.58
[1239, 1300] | 2.32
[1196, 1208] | 2.78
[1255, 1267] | 2.61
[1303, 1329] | 2.08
